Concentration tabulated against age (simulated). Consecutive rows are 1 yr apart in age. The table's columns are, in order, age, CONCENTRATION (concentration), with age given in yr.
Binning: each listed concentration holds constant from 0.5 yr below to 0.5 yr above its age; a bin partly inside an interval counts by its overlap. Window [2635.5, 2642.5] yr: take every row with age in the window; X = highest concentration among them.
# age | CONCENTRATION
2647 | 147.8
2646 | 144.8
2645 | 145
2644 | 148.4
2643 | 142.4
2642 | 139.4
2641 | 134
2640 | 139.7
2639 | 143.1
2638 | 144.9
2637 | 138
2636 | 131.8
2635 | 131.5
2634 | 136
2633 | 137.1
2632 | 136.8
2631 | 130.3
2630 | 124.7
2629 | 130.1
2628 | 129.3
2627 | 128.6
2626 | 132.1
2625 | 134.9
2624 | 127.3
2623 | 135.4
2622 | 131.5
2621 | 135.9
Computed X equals 144.9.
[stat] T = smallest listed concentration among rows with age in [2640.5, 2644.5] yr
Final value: 134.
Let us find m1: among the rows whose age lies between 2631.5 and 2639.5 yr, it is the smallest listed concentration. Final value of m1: 131.5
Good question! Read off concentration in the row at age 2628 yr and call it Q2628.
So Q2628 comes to 129.3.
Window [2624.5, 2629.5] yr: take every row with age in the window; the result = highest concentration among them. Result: 134.9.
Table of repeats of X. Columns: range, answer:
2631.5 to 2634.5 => 137.1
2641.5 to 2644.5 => 148.4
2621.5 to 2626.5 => 135.4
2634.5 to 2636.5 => 131.8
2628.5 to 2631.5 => 130.3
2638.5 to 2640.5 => 143.1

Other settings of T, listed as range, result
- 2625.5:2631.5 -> 124.7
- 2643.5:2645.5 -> 145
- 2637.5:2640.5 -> 139.7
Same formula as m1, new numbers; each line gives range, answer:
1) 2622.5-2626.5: 127.3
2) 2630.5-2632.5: 130.3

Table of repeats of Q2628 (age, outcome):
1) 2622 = 131.5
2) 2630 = 124.7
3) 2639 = 143.1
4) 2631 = 130.3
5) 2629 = 130.1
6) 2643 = 142.4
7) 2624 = 127.3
